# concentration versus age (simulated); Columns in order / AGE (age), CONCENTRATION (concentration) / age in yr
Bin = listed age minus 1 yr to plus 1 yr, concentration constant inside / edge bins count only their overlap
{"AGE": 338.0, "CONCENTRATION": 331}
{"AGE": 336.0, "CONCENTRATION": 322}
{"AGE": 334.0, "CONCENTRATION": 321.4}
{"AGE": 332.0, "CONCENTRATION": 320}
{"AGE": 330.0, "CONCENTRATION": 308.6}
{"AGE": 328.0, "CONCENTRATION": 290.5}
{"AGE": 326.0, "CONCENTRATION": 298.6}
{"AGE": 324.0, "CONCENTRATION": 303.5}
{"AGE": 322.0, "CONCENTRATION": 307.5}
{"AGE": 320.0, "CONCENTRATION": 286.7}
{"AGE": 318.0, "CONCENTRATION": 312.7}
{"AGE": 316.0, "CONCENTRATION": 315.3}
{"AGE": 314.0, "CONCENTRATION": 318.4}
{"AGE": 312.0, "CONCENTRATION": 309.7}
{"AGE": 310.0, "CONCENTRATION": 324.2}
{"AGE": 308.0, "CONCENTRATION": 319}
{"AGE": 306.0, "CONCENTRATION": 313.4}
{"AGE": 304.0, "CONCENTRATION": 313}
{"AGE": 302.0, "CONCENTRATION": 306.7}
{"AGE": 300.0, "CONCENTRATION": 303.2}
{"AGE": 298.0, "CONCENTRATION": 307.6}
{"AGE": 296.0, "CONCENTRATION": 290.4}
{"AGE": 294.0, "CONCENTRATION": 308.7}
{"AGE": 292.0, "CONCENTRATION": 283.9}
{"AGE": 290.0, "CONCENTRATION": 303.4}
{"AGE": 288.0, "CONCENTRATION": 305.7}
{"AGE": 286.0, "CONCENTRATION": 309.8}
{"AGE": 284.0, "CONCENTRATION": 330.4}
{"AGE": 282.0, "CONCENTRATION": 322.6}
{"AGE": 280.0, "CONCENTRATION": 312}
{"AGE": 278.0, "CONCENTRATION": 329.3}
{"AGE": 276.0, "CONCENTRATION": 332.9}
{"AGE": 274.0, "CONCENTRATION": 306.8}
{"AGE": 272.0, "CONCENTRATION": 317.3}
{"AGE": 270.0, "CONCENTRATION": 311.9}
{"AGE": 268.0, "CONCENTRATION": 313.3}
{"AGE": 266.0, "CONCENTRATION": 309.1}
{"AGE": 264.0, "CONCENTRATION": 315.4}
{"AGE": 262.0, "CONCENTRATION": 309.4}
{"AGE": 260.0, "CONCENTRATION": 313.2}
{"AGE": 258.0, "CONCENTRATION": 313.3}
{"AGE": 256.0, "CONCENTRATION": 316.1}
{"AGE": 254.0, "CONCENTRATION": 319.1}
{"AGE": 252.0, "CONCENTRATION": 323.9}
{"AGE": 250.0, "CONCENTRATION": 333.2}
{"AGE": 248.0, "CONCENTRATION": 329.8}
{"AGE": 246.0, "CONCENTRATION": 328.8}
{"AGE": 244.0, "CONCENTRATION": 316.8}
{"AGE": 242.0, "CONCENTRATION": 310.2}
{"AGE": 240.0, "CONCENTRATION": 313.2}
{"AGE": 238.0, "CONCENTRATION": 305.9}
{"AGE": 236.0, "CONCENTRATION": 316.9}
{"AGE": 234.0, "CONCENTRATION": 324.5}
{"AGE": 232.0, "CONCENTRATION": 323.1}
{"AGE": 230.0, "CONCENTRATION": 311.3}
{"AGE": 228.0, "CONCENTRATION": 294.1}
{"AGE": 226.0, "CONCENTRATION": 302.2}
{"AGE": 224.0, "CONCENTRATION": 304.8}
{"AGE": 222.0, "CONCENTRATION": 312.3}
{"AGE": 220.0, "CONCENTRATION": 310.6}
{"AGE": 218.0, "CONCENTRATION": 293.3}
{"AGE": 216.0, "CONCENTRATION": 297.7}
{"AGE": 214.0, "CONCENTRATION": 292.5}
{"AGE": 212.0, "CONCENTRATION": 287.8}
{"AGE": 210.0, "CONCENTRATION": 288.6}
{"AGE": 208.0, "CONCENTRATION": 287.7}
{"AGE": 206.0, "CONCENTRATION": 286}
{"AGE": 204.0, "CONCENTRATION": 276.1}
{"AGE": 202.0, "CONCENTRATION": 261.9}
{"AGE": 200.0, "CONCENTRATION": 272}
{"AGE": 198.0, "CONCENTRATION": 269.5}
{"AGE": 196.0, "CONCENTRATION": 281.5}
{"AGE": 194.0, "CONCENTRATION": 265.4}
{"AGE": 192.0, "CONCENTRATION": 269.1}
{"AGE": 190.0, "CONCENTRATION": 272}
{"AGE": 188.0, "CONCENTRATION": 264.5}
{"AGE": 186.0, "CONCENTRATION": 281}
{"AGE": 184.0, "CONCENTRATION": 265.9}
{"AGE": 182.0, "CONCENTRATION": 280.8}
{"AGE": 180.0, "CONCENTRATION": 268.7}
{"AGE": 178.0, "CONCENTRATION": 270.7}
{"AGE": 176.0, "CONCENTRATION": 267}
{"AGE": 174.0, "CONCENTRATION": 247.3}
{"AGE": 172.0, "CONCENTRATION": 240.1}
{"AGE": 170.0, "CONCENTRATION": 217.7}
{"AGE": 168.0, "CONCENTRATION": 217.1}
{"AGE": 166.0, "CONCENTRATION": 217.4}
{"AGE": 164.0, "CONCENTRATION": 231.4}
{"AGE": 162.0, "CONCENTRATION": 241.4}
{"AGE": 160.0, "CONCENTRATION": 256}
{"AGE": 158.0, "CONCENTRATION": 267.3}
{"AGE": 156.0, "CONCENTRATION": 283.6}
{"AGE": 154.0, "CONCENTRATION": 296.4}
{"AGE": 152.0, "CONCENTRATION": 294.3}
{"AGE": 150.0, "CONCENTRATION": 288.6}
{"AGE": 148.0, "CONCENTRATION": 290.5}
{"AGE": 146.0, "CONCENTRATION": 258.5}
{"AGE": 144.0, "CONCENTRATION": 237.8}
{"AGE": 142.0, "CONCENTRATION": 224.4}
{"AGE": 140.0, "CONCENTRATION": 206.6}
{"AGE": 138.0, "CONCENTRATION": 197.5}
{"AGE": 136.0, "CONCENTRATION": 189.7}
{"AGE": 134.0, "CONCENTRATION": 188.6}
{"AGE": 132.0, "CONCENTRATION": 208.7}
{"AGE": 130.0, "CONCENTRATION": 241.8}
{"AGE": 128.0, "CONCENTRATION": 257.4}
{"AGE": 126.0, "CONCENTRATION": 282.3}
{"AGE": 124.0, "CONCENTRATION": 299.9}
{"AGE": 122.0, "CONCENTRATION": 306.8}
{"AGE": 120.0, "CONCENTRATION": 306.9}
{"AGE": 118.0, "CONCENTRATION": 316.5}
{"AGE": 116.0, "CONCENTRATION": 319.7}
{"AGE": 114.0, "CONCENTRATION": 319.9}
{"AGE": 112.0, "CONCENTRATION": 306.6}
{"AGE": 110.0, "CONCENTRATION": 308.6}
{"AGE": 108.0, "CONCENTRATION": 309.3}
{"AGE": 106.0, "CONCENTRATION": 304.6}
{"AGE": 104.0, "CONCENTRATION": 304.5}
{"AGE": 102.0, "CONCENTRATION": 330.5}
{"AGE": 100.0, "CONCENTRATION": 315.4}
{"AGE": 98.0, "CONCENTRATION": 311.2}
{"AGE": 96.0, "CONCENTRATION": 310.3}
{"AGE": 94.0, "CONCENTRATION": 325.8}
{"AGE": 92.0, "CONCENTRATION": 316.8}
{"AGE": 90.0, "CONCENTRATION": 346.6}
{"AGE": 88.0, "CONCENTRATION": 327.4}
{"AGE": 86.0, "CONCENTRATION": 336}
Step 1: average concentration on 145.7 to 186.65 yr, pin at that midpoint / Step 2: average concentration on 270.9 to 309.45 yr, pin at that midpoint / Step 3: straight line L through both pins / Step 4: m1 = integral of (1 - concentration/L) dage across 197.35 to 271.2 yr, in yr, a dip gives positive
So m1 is -4.26 yr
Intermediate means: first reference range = 261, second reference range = 312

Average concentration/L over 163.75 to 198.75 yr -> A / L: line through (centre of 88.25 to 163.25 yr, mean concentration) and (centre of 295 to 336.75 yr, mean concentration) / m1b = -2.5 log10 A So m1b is 0.13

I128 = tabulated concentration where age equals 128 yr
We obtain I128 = 257.4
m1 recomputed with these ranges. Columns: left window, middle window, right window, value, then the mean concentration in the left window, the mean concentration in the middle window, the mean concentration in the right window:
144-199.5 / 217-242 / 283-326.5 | -2.4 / 263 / 309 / 308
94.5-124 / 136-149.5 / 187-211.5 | 2.9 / 312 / 234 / 275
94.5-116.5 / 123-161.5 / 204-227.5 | 7.0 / 313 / 251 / 296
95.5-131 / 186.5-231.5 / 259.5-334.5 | 3.0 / 303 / 287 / 311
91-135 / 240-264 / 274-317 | -0.8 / 295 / 319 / 312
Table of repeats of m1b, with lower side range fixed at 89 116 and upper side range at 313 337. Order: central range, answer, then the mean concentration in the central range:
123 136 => 0.29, 242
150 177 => 0.23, 253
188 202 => 0.16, 270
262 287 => -0.02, 317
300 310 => -0.01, 313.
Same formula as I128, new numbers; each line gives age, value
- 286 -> 309.8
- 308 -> 319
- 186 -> 281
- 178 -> 270.7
